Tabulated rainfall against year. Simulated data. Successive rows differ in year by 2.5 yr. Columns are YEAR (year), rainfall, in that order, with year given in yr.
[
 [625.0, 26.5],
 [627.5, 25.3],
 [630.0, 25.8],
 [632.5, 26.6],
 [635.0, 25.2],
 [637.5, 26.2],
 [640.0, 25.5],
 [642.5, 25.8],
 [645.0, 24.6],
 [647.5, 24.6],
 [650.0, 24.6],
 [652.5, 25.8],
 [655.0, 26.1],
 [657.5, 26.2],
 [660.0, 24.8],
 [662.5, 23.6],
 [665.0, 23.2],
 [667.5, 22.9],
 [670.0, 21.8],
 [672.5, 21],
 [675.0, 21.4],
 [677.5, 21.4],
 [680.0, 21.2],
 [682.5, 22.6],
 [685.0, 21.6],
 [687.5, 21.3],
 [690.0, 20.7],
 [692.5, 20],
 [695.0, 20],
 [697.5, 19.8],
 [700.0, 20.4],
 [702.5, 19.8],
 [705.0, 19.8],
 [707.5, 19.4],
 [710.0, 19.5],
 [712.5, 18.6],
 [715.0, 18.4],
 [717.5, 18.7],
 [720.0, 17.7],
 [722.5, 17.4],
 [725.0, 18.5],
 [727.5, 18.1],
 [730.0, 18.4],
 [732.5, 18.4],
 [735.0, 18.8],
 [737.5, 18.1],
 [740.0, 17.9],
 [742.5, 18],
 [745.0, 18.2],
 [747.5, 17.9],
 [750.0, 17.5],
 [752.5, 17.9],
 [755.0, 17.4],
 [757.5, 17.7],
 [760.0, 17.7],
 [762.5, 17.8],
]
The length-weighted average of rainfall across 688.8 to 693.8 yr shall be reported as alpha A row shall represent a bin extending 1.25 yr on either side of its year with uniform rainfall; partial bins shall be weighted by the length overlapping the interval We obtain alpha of 20.3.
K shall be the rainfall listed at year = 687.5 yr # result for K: 21.3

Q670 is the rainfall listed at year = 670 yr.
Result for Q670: 21.8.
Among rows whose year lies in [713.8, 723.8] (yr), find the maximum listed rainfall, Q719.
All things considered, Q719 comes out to 18.7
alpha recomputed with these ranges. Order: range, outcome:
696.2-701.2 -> 20.1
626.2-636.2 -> 25.7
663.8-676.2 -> 22.1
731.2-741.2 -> 18.3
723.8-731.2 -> 18.3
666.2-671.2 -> 22.4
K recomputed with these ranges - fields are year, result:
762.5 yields 17.8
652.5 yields 25.8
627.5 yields 25.3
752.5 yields 17.9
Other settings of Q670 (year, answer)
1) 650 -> 24.6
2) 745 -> 18.2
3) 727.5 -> 18.1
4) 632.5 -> 26.6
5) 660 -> 24.8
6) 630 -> 25.8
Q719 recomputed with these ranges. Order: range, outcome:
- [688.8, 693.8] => 20.7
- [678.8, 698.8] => 22.6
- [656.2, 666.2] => 26.2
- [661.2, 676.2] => 23.6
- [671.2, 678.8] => 21.4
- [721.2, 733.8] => 18.5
